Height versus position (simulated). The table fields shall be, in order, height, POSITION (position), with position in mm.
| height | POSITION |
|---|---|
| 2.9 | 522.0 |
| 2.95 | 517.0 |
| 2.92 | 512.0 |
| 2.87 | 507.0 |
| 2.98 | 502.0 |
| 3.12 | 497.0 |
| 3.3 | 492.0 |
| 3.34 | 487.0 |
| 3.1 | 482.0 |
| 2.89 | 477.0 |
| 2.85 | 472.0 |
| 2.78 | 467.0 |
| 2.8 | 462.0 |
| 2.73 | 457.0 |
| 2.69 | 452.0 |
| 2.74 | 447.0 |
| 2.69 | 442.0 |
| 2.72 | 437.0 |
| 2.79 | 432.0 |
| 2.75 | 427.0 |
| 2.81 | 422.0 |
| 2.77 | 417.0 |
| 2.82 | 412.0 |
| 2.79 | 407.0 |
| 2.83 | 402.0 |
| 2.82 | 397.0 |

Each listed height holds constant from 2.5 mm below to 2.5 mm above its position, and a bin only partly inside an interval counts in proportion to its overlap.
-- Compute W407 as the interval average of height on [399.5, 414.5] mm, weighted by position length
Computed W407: 2.81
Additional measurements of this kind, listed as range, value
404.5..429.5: 2.79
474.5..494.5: 3.16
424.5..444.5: 2.74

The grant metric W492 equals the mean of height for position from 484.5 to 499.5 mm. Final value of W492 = 3.25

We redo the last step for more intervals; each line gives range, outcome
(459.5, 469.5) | 2.79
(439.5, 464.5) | 2.73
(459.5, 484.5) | 2.88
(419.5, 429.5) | 2.78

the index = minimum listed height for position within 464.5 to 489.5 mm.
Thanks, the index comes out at 2.78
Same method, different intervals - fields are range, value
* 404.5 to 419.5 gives 2.77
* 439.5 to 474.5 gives 2.69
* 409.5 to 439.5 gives 2.72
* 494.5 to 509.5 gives 2.87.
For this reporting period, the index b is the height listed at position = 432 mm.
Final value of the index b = 2.79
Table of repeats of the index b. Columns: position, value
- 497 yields 3.12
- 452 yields 2.69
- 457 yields 2.73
